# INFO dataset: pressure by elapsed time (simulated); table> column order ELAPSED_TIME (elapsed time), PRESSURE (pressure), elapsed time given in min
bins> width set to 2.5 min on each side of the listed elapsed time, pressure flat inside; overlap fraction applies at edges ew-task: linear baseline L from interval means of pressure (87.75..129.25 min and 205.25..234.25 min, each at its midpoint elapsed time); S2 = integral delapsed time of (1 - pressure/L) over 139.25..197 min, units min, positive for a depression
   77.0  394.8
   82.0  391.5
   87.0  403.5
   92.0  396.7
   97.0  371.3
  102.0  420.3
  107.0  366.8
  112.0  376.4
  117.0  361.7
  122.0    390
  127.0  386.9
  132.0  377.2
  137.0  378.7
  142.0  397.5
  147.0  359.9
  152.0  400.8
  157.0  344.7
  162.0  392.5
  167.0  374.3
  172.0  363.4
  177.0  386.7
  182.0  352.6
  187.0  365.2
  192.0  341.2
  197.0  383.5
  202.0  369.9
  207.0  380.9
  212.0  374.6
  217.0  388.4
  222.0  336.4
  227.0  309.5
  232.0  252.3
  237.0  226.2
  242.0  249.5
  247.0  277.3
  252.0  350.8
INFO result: -1.7 min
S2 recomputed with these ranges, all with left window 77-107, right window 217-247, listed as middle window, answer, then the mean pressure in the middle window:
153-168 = -1.45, 373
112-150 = -1.64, 379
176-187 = -1.44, 366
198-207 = -1.98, 375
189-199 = -1.51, 361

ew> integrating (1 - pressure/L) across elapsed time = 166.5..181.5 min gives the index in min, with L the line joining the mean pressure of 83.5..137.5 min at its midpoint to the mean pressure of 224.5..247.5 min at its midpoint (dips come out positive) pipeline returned -2.30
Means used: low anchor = 385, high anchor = 262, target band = 372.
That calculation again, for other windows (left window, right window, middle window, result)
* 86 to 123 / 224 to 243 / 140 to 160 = -1.98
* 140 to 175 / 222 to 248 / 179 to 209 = -3.75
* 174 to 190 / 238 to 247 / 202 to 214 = -2.18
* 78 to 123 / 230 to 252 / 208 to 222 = -4.30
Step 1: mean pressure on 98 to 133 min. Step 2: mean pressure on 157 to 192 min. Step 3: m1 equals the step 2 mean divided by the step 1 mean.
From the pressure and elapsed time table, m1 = 0.96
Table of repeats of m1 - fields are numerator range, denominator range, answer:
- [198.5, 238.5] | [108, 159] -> 0.88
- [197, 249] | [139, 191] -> 0.86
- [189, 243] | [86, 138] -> 0.86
